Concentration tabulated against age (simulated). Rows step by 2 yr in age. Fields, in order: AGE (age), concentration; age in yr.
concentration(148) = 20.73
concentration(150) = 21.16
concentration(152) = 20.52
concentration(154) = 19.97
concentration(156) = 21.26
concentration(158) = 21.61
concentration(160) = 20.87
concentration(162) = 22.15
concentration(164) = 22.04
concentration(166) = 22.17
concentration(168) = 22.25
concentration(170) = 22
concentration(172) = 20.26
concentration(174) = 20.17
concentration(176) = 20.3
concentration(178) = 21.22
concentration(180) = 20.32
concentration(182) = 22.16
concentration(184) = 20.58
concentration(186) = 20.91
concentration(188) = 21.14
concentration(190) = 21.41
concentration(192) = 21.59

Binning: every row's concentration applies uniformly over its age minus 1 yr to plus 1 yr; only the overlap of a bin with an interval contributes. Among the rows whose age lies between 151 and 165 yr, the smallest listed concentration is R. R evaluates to 19.97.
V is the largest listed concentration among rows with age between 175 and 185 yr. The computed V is 22.16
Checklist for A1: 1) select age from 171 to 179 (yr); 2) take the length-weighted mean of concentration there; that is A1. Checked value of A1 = 20.5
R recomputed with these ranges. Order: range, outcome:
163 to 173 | 20.26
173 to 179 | 20.17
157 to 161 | 20.87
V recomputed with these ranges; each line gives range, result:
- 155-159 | 21.61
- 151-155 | 20.52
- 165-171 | 22.25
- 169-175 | 22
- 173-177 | 20.3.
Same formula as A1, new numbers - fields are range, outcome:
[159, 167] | 21.8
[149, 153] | 20.8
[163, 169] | 22.2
